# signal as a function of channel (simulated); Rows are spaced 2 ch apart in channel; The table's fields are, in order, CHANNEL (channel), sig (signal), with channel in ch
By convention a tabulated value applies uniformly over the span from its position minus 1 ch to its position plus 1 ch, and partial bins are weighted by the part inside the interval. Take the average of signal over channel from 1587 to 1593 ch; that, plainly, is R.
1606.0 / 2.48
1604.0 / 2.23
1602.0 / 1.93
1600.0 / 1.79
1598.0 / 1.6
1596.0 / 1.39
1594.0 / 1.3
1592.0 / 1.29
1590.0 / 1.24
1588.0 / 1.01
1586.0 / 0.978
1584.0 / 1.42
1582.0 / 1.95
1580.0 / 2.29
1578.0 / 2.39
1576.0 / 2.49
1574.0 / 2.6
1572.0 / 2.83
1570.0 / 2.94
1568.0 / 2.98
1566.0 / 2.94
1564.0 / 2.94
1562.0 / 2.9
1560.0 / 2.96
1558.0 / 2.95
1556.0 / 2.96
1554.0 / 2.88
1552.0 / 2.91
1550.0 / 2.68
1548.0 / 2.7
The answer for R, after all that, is 1.18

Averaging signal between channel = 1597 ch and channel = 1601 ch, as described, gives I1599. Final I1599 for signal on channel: 1.7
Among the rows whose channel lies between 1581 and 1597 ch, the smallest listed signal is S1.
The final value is 0.978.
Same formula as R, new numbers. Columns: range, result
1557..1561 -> 2.96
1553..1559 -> 2.93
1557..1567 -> 2.94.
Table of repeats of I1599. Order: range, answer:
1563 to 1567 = 2.94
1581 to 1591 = 1.32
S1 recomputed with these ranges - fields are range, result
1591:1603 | 1.29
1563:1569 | 2.94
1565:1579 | 2.39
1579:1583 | 1.95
